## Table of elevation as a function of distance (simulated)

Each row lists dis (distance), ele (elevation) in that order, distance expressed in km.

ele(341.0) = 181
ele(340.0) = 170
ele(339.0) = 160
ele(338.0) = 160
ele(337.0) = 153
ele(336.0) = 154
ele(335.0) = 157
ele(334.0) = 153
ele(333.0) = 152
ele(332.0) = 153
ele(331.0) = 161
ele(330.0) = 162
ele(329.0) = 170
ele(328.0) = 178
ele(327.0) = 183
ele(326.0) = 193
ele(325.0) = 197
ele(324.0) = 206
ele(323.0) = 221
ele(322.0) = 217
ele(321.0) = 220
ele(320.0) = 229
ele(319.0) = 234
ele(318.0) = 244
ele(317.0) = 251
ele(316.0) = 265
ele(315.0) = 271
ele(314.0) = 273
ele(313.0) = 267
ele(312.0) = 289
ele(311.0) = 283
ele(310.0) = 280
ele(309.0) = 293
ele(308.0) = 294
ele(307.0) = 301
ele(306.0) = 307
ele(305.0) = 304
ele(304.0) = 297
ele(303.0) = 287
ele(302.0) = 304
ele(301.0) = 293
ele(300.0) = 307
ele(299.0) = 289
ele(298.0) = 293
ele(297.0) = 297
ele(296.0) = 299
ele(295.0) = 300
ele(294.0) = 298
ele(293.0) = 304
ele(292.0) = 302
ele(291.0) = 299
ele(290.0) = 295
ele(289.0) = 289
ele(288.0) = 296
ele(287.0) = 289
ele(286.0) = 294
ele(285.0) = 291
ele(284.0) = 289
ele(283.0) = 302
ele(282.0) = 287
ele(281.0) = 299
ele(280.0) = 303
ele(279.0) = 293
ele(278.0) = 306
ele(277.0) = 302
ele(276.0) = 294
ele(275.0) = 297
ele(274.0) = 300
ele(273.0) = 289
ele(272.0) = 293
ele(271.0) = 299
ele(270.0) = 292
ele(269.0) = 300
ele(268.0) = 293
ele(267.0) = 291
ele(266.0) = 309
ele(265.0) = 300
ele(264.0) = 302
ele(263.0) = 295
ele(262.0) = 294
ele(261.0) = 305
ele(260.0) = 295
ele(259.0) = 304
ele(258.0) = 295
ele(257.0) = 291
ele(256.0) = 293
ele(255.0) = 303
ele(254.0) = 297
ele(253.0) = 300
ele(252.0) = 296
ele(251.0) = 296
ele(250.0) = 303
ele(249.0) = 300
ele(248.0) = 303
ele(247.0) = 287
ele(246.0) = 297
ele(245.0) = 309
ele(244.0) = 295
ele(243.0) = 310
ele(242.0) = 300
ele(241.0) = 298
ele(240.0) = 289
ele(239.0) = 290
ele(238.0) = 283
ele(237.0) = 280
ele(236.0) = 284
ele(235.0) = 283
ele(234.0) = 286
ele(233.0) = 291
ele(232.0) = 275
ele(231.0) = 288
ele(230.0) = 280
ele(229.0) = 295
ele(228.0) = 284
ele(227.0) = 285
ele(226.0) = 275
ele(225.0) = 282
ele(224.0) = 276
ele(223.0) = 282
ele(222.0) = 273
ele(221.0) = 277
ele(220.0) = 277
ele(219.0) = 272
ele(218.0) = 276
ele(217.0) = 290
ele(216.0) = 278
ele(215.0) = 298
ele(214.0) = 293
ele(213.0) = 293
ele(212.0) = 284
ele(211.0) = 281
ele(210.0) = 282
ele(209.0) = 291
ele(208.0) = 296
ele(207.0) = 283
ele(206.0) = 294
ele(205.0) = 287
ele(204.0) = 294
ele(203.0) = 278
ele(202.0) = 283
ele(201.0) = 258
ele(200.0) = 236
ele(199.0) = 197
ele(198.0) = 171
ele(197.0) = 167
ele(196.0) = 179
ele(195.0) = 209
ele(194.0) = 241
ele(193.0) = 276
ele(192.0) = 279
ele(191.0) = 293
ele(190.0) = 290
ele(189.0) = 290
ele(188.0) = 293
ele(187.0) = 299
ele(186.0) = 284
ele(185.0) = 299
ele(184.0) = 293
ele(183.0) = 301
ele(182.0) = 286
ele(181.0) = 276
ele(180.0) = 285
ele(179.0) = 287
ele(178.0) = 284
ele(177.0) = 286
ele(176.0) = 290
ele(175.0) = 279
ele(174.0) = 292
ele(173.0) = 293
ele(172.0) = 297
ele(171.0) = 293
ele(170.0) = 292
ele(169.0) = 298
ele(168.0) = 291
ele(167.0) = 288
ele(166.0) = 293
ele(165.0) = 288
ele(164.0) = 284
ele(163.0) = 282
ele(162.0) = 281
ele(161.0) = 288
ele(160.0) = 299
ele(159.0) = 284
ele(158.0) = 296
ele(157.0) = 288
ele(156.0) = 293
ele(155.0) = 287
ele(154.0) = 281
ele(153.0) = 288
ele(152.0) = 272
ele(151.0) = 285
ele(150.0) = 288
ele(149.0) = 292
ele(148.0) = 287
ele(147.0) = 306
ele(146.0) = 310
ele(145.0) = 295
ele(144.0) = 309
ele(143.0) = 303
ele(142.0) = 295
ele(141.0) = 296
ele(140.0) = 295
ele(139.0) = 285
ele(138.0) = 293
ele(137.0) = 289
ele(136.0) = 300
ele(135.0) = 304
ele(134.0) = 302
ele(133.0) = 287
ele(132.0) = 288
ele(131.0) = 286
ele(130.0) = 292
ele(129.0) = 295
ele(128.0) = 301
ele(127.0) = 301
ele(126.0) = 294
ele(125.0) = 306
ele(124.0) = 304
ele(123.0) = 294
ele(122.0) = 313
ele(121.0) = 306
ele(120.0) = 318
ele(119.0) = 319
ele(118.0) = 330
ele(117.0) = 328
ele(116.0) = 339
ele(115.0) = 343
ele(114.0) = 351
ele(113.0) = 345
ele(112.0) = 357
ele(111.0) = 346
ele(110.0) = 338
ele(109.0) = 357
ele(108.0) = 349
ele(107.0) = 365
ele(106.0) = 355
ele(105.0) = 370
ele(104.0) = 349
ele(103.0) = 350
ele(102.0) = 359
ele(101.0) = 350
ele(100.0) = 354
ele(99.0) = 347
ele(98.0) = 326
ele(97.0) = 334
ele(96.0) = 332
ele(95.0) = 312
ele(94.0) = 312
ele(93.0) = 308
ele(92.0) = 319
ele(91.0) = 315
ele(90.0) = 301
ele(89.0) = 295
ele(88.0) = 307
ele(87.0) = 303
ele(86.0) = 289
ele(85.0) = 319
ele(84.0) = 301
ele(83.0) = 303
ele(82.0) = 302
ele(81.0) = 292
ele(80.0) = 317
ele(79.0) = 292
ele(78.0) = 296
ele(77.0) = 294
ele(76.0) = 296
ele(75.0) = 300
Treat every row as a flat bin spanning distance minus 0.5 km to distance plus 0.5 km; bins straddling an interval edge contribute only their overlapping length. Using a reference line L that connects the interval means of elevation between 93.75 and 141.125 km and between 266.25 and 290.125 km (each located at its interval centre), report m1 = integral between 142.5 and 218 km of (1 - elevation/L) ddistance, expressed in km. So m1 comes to 7.6 km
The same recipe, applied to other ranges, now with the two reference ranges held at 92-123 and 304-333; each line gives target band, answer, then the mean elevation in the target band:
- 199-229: 0.7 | 280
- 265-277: -1.7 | 296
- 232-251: -1.4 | 293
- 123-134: 1.1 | 296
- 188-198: 1.7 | 246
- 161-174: 0.8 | 290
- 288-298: -2.0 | 298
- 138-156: 1.5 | 293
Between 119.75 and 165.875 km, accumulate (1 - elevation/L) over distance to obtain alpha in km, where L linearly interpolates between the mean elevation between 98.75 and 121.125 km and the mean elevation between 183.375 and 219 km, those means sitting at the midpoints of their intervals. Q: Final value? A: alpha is 3.5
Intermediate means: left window 345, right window 270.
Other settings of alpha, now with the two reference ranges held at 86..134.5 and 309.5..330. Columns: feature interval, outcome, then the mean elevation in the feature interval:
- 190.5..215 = 1.9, 261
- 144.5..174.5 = 1.2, 290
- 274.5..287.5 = -2.5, 296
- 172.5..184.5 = 0.2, 288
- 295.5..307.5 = -2.9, 298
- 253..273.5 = -3.2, 297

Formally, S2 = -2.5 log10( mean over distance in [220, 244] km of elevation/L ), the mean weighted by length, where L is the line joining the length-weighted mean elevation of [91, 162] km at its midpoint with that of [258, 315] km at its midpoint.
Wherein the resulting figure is 0.06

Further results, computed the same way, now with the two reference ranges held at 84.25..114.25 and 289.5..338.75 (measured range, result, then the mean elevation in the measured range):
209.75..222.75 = 0.01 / 283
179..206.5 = 0.12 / 265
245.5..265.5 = -0.11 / 298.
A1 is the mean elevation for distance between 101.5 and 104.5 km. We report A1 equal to 353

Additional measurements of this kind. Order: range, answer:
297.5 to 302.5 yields 297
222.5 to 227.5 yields 280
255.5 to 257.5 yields 292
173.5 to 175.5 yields 286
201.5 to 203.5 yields 280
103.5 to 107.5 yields 360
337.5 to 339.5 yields 160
